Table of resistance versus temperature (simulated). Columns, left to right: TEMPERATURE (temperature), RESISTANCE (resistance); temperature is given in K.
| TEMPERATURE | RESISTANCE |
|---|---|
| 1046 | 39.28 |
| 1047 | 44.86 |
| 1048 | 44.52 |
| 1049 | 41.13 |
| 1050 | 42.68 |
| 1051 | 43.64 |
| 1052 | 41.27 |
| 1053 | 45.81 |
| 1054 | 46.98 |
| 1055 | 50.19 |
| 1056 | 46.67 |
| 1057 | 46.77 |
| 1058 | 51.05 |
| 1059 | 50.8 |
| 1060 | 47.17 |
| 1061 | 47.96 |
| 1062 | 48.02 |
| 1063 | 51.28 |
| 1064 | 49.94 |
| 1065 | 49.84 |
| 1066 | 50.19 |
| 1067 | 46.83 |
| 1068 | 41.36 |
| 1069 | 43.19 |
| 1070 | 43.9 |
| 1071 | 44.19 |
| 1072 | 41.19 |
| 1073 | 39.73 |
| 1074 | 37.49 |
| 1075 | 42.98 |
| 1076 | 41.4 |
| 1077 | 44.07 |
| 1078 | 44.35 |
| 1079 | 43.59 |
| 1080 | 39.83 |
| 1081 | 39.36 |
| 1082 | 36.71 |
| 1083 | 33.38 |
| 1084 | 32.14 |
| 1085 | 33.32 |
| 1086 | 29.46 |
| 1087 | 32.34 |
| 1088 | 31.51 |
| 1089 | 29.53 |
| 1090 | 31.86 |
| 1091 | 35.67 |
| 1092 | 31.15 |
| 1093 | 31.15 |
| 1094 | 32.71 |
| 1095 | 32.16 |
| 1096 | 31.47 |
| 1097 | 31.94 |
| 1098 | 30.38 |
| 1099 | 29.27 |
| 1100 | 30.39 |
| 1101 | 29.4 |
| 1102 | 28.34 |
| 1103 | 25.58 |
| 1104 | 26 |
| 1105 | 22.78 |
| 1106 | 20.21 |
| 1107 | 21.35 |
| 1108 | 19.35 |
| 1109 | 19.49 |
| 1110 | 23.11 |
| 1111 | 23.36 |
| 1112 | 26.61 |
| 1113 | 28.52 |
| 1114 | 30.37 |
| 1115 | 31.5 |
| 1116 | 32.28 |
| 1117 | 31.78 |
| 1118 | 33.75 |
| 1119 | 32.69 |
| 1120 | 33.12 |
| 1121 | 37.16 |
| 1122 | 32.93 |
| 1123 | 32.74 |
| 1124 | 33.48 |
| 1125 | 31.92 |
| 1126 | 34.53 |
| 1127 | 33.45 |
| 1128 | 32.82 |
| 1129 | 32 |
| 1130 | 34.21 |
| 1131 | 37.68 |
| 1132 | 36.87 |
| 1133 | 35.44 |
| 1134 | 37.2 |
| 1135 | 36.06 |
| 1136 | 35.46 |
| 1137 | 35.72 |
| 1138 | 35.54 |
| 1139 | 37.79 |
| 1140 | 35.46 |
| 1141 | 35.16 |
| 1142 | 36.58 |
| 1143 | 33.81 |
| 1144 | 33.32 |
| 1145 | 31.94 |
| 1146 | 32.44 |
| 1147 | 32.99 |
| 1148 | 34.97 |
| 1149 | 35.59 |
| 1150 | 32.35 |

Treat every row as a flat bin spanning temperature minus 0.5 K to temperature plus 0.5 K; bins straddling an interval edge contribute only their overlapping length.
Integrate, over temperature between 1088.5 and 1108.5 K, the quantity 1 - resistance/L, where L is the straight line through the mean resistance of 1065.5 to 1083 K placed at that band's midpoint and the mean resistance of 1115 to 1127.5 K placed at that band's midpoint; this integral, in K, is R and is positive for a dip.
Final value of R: 4.8 K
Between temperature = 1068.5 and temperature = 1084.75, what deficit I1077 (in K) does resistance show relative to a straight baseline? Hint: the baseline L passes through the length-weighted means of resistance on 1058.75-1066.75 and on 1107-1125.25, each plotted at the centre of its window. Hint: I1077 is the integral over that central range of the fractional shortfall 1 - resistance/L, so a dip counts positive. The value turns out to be 1.4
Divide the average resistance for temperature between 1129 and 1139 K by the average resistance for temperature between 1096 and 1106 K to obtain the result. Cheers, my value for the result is 1.28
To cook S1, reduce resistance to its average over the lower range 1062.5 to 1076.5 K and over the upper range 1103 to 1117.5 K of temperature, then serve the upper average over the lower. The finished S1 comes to 0.57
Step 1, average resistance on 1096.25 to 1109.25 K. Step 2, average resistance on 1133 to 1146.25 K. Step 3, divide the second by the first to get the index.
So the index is 1.4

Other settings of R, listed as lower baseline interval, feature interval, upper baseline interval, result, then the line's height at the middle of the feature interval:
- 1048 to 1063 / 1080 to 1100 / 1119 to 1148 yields 4.23 K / 41.2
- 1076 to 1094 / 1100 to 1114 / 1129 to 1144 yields 4.30 K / 35.5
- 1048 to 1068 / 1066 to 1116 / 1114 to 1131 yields 8.91 K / 40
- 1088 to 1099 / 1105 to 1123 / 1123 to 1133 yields 2.77 K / 33.1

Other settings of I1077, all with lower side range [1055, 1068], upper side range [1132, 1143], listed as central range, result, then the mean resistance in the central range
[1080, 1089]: 2.2 K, 33.7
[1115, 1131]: 2.1 K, 33.3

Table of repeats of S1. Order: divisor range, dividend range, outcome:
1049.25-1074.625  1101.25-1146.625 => 0.68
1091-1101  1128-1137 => 1.13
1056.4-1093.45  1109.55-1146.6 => 0.81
